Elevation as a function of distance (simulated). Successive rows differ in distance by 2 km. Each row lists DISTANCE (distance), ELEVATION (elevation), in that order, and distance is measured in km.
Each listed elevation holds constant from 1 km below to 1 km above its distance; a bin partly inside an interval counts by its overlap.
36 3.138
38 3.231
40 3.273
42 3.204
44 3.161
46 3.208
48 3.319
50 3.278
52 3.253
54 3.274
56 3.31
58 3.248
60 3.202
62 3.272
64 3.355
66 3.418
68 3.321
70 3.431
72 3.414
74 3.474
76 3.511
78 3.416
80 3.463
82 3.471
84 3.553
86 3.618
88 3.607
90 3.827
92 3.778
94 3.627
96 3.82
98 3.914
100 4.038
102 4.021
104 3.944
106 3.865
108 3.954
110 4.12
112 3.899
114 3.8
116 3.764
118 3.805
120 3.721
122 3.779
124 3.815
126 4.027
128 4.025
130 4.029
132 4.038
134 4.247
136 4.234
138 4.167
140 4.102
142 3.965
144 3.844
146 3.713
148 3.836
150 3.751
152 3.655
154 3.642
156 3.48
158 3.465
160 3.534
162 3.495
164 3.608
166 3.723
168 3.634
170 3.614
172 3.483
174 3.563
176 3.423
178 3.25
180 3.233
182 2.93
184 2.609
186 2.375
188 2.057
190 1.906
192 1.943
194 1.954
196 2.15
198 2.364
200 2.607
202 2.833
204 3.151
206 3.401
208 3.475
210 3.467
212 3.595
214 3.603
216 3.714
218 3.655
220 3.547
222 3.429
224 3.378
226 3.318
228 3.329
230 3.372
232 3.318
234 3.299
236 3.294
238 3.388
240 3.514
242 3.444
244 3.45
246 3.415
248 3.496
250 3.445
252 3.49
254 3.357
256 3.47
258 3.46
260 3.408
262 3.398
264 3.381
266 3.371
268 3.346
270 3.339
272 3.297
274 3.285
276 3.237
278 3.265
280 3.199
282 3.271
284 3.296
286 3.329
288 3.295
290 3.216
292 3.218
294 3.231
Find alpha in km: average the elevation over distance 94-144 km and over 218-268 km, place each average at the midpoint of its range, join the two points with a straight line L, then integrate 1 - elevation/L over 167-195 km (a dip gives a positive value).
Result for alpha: 6.3 km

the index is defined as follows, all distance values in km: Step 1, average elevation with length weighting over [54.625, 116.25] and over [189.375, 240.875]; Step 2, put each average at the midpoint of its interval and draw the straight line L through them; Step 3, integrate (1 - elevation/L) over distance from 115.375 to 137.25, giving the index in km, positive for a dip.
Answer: -3.1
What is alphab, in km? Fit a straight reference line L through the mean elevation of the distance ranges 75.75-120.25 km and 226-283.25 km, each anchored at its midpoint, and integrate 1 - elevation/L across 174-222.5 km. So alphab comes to 7.7 km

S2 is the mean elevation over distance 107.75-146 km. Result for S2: 3.96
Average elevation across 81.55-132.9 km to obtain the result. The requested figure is 3.84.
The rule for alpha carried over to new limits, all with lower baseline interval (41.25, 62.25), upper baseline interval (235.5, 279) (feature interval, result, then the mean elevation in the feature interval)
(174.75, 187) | 1.3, 2.98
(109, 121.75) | -2.2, 3.85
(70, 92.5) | -1.9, 3.55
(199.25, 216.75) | 0.2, 3.32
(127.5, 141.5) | -3.4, 4.12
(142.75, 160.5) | -1.9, 3.67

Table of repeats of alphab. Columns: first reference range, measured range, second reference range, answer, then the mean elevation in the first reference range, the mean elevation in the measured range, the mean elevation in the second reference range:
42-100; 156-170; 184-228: -2.1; 3.45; 3.57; 2.95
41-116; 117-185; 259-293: -4.4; 3.55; 3.69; 3.3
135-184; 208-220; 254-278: -0.4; 3.62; 3.59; 3.36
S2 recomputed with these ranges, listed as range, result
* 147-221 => 3.18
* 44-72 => 3.3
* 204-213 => 3.45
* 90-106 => 3.87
